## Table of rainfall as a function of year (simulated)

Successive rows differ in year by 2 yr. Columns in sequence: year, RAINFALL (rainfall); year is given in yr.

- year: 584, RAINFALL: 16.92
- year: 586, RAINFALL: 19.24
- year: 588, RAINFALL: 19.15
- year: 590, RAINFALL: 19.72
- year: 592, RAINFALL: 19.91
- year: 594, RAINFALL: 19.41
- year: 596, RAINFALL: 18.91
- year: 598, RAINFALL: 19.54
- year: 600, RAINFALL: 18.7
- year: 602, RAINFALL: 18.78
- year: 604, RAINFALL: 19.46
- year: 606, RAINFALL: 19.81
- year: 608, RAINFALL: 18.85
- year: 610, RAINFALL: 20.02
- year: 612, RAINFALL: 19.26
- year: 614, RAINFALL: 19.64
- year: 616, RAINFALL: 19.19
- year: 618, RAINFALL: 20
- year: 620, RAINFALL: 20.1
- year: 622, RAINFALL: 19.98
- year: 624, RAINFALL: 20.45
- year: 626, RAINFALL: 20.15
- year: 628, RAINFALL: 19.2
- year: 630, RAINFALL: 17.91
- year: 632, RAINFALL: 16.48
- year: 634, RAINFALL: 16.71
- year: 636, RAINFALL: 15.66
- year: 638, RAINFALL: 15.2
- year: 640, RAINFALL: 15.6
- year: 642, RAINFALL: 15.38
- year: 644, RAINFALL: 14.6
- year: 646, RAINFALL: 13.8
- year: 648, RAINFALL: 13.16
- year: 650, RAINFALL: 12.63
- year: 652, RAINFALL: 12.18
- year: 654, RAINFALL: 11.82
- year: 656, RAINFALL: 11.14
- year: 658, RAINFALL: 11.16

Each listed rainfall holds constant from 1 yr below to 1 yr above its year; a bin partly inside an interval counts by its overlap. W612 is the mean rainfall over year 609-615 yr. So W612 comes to 19.6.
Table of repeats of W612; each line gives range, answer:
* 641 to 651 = 13.9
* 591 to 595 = 19.7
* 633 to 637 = 16.2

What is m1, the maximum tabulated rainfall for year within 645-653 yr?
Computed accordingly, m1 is 13.8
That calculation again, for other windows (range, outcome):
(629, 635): 17.91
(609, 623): 20.1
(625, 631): 20.15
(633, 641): 16.71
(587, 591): 19.72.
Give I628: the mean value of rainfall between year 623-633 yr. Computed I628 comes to 18.8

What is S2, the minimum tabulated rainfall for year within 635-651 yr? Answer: 12.63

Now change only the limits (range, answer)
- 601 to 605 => 18.78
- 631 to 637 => 15.66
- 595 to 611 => 18.7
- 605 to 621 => 18.85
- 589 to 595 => 19.41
